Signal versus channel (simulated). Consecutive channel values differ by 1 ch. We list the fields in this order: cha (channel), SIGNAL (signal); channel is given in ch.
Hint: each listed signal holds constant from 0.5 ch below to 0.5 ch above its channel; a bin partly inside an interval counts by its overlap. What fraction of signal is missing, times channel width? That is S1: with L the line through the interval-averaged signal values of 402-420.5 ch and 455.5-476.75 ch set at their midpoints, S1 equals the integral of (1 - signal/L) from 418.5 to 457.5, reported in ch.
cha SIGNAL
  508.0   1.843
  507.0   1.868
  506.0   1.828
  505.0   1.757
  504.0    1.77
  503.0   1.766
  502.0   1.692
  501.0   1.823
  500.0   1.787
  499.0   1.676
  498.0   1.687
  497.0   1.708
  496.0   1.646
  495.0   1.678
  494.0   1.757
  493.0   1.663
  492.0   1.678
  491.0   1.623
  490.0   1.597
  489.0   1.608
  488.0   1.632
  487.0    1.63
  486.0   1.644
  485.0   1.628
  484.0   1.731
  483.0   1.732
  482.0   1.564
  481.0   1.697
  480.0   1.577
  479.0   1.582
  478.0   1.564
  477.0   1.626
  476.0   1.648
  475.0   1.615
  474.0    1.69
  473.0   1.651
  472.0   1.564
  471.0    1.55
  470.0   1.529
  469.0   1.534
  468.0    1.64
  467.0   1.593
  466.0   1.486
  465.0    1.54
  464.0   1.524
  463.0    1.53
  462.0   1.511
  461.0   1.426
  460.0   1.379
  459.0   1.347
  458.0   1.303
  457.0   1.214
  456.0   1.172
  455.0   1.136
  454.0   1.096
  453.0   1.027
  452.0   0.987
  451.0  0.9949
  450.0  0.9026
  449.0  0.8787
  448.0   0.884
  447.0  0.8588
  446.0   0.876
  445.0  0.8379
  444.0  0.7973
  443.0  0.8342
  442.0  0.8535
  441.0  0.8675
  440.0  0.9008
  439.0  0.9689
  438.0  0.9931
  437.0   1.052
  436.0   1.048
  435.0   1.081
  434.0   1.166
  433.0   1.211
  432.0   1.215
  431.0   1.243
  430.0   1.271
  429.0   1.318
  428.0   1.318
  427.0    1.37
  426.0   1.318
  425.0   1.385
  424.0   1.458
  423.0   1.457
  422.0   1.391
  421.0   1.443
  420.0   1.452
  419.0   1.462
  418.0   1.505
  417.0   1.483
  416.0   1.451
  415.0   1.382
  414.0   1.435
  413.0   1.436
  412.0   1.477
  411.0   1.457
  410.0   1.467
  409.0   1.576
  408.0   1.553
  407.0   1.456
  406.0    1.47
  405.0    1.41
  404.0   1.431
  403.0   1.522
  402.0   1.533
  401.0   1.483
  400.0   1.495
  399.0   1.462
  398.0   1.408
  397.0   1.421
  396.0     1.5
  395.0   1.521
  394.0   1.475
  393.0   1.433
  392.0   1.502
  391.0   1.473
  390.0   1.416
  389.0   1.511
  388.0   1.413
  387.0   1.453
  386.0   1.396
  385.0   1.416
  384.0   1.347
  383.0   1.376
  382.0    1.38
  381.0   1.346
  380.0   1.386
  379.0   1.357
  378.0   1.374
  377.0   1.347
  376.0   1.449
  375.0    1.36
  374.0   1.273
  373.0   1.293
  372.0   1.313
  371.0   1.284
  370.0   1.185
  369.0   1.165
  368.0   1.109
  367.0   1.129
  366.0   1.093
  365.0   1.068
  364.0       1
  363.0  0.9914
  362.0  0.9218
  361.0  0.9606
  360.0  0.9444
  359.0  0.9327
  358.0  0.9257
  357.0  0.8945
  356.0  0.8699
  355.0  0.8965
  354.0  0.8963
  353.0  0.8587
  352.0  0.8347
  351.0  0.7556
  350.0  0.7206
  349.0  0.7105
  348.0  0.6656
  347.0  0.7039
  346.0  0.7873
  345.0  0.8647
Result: 9.5 ch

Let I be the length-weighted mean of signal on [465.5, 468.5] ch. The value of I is 1.57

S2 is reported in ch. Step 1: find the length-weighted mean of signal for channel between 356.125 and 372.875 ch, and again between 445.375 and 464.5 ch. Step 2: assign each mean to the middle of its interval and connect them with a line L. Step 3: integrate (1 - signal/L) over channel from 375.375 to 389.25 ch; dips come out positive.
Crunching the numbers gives -4.07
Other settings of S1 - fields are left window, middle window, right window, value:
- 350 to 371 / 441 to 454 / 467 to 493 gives 4.9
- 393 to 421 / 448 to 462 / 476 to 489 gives 3.8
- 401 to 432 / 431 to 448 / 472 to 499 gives 5.9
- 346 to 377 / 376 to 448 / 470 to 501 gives -4.3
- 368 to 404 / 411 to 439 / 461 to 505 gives 3.2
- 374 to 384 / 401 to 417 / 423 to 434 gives -1.7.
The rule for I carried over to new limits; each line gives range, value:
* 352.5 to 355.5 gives 0.884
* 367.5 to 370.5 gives 1.15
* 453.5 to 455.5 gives 1.12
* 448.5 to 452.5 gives 0.941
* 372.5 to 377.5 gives 1.34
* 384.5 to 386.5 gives 1.41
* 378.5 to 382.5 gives 1.37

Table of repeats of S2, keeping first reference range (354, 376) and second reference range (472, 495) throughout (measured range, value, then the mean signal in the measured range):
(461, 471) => 0.14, 1.54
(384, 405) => -4.11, 1.46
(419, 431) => -0.12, 1.38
